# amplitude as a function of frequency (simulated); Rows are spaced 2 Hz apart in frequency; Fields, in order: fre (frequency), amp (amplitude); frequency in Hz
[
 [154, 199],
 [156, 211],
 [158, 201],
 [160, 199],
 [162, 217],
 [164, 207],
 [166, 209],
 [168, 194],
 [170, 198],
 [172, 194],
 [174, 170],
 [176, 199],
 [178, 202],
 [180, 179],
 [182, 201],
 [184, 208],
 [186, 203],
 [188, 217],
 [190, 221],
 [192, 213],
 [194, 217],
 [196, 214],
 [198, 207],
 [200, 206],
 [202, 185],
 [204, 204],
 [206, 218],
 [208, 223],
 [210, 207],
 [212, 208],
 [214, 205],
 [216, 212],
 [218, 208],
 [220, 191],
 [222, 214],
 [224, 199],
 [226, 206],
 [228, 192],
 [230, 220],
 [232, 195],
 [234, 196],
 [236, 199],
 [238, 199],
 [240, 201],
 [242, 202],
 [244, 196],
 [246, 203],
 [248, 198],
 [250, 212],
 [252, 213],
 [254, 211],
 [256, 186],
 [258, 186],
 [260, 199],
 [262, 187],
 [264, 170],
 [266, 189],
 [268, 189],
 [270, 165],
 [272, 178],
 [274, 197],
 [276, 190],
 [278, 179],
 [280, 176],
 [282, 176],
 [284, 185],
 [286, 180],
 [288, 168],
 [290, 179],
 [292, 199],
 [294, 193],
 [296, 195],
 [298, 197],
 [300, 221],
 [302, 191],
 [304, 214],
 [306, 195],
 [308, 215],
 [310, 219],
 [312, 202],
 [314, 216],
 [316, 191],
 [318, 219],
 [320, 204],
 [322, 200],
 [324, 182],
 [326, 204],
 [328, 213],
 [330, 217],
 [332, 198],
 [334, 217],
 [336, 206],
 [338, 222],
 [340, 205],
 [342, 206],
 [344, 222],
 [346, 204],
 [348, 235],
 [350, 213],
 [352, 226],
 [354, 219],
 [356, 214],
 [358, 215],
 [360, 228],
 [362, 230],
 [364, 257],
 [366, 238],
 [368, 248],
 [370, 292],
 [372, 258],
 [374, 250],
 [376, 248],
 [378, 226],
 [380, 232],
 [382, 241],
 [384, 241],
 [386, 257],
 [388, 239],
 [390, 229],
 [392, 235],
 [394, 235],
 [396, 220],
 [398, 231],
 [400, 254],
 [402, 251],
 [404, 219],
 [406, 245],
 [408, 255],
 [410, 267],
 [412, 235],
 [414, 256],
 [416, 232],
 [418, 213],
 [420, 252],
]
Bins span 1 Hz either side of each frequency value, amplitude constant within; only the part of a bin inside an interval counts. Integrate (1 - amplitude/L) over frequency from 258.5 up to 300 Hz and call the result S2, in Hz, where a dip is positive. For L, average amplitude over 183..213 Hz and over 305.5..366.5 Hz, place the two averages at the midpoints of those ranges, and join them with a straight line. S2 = 5.3 Hz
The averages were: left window 210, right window 214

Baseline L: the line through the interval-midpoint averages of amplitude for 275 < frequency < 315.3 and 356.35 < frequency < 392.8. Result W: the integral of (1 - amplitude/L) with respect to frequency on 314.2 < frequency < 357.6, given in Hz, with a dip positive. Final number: 1.65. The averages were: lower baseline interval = 194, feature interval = 211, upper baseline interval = 242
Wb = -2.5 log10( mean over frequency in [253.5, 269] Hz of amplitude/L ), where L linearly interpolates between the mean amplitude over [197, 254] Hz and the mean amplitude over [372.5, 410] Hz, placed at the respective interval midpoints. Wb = 0.13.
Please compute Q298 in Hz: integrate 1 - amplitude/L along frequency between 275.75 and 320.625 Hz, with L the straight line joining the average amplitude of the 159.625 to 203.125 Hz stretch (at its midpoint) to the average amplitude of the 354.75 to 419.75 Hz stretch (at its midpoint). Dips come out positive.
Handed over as 5.68 Hz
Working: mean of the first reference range 203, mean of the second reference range 240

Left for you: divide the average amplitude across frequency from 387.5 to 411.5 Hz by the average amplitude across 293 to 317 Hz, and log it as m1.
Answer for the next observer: 1.18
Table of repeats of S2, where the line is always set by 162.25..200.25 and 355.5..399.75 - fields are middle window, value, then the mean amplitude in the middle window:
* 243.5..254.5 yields 0.5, 206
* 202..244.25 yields 1.4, 204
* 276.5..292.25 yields 3.0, 180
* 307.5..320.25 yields 1.0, 210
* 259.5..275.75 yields 2.6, 184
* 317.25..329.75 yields 1.4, 204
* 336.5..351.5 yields 1.2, 215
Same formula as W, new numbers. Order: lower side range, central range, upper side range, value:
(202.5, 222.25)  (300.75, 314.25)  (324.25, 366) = 0.5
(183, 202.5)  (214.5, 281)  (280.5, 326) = 2.5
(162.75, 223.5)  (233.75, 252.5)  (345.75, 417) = 1.0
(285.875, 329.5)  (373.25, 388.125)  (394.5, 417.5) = -0.7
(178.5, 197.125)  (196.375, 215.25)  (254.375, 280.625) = -0.4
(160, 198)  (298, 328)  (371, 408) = 2.8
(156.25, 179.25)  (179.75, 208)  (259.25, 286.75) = -1.9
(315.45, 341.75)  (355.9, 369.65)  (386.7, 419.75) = -1.0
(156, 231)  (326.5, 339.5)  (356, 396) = 1.2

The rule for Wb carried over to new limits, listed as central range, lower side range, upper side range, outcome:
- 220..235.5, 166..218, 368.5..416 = 0.05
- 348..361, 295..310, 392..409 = 0.01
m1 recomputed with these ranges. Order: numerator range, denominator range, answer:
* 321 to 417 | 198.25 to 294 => 1.18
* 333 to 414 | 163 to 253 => 1.15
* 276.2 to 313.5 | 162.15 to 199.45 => 0.95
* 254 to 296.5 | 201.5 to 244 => 0.90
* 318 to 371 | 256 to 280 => 1.19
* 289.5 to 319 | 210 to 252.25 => 1.00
